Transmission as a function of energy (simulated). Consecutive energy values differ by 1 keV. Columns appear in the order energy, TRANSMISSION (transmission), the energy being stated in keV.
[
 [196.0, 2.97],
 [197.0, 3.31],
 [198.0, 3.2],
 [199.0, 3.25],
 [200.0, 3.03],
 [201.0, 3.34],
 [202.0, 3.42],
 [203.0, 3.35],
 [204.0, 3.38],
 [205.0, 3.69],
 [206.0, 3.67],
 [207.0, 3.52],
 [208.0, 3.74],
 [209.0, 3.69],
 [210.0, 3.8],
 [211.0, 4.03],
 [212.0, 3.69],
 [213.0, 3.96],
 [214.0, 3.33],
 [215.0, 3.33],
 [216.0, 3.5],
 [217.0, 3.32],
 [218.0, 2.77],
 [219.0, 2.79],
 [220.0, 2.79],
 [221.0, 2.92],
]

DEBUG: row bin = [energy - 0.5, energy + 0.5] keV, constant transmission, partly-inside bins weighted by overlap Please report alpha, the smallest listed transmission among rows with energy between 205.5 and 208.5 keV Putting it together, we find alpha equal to 3.52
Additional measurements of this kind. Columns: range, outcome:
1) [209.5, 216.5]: 3.33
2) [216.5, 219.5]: 2.77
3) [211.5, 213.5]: 3.69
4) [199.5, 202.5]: 3.03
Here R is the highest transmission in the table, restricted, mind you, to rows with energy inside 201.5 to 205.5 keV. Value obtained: 3.69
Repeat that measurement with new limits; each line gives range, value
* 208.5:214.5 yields 4.03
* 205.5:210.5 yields 3.8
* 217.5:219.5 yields 2.79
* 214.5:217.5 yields 3.5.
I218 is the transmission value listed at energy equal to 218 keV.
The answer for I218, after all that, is 2.77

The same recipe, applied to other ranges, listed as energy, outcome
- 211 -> 4.03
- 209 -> 3.69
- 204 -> 3.38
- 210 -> 3.8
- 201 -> 3.34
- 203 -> 3.35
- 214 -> 3.33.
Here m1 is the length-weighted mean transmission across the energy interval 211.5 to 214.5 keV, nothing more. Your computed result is 3.66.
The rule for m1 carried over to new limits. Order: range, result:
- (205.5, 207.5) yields 3.59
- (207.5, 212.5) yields 3.79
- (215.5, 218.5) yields 3.2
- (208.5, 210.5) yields 3.75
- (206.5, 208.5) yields 3.63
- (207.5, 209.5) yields 3.71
